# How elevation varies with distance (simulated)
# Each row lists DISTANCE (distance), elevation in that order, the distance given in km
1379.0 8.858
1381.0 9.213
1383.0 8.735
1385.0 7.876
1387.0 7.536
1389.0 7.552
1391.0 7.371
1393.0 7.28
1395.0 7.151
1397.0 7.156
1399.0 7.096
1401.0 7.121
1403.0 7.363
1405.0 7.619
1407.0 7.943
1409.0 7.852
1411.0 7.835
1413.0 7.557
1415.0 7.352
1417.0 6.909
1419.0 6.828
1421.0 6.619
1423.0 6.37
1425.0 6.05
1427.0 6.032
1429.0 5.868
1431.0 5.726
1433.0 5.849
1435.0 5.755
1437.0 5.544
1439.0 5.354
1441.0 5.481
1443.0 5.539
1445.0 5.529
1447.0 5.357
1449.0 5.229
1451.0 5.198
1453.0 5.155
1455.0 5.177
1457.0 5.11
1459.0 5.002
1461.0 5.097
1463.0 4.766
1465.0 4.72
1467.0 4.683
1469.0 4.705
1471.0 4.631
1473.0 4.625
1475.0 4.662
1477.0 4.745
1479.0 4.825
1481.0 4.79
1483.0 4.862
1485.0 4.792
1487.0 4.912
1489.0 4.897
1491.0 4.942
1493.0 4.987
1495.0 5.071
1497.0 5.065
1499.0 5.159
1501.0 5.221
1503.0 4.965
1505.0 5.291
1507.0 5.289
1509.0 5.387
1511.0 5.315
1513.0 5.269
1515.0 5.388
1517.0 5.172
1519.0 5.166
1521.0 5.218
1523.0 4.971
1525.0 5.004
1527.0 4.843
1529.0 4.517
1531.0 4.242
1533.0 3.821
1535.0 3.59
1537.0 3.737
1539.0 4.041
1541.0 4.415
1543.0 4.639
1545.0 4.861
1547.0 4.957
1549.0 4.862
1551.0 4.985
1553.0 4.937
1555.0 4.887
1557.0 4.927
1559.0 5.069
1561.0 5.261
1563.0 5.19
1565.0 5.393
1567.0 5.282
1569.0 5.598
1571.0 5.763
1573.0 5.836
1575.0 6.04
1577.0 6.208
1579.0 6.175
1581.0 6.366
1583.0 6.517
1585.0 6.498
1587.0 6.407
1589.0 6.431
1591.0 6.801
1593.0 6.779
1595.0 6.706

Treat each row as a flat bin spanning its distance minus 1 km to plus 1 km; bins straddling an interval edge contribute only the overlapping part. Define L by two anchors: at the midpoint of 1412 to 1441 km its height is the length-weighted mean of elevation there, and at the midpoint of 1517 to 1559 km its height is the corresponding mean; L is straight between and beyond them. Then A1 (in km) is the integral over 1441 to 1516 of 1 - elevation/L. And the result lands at 6.05 km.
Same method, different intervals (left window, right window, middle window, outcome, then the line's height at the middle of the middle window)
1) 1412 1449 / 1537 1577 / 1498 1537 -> 3.6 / 5.4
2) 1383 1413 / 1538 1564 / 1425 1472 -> 9.6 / 6.64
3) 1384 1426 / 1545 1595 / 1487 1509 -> 4.5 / 6.39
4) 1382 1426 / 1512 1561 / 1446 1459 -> 2.4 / 6.38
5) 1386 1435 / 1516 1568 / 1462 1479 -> 3.6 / 5.97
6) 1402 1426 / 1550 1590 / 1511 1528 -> 2.9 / 6.18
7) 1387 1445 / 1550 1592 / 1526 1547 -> 5.8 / 5.96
